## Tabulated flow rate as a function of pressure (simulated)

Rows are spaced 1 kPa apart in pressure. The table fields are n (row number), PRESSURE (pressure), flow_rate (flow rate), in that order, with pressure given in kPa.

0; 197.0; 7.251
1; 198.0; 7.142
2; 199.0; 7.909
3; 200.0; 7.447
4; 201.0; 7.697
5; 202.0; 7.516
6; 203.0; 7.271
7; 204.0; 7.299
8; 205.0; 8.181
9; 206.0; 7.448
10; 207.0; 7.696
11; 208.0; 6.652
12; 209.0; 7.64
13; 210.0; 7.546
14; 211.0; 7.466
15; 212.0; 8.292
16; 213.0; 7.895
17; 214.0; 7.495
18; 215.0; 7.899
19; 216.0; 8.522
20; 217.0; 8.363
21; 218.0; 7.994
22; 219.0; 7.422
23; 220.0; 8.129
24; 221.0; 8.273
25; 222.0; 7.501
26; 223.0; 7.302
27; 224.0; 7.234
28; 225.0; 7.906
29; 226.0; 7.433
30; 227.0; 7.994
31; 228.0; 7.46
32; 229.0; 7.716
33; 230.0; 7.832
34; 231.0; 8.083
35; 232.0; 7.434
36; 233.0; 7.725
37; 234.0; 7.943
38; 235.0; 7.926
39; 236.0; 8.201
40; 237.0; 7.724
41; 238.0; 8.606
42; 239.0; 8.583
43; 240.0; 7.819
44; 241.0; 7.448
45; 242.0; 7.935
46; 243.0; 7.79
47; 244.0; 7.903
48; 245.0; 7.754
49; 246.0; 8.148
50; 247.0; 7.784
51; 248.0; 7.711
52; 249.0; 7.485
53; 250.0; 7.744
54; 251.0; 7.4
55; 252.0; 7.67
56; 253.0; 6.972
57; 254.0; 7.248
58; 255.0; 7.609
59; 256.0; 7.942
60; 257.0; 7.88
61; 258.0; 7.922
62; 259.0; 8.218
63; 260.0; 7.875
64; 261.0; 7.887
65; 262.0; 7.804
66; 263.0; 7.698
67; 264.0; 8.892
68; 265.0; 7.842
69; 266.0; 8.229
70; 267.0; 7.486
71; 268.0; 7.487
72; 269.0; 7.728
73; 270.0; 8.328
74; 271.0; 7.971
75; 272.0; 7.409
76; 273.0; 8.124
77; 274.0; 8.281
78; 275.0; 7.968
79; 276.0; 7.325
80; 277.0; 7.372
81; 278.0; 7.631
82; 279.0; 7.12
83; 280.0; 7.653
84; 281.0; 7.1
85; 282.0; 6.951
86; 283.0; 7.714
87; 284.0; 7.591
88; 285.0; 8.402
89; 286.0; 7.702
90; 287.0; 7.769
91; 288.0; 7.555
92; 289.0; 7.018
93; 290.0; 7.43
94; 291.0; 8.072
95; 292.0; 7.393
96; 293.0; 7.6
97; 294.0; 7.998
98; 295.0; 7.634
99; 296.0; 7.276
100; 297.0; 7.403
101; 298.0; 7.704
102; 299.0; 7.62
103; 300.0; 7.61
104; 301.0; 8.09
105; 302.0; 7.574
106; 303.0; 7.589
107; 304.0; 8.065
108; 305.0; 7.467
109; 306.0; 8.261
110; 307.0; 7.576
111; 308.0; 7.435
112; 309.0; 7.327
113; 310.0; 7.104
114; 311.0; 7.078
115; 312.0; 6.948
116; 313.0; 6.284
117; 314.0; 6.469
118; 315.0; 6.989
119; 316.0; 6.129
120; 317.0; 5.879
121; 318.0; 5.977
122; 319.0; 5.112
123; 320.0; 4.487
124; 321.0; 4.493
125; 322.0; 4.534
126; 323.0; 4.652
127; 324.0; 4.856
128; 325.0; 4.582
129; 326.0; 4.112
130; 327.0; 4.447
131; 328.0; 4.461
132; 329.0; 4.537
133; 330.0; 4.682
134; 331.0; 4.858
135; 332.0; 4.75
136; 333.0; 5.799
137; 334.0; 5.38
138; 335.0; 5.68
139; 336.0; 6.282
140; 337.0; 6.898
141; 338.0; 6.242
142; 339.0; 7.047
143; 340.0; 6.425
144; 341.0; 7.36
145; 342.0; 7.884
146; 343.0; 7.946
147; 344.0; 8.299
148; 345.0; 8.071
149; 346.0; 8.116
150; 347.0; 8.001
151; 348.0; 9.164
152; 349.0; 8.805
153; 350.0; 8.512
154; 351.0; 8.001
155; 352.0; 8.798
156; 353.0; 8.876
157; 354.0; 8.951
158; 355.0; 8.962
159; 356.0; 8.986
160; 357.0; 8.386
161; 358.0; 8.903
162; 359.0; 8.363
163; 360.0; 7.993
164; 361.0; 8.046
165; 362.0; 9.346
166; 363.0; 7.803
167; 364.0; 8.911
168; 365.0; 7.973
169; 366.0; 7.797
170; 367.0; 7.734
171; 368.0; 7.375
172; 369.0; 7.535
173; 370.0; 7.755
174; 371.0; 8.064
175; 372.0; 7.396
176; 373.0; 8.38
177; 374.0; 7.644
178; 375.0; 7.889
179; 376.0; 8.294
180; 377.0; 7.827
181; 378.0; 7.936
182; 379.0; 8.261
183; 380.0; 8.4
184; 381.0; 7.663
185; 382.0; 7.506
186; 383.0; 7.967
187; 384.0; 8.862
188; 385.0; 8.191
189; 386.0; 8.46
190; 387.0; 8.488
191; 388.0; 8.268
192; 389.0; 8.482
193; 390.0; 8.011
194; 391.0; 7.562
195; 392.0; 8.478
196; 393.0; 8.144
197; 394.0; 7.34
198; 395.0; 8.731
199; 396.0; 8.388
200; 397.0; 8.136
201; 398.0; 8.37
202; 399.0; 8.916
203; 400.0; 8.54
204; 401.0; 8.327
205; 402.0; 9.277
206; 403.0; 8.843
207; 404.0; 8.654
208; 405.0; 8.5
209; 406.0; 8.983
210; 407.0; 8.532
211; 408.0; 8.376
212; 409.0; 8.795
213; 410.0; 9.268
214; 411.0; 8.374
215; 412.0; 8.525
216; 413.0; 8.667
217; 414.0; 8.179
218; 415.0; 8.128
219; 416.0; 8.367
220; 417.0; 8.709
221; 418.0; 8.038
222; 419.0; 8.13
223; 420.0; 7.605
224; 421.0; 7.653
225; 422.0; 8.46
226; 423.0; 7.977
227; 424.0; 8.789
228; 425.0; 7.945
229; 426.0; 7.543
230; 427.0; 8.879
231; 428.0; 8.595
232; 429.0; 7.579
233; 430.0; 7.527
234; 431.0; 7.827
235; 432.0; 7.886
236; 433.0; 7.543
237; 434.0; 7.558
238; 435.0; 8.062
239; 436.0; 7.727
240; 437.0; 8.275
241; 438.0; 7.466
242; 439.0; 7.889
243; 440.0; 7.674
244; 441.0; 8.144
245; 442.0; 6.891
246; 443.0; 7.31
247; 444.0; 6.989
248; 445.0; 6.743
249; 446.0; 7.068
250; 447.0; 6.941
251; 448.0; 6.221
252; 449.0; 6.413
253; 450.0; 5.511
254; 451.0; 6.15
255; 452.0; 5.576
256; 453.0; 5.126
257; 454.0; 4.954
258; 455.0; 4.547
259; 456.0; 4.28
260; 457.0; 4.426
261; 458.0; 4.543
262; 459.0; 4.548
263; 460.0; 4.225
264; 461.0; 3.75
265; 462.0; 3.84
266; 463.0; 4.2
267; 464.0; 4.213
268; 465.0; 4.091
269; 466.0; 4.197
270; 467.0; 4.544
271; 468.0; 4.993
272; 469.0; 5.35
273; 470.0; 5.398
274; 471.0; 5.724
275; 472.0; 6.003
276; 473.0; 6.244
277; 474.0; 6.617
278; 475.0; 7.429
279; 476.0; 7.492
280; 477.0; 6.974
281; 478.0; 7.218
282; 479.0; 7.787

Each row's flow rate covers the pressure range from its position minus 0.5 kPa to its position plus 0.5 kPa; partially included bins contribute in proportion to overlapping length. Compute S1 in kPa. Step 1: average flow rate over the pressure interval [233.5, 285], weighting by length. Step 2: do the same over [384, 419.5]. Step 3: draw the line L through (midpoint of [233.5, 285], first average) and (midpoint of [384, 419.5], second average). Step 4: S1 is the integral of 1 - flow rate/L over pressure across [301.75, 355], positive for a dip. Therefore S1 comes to 9.6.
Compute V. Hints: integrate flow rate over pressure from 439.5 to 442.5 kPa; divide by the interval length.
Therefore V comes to 7.57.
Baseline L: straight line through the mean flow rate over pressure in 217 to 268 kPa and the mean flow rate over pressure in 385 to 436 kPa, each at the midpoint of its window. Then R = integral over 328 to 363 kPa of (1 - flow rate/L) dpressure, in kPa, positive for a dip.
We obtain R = 2.9 kPa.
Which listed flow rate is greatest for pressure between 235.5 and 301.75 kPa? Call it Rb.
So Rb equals 8.892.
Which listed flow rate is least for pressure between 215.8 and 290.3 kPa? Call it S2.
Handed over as 6.951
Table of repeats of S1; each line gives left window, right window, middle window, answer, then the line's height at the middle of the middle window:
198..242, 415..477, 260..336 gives 4.81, 7.35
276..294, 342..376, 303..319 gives 1.71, 7.79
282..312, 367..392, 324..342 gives 5.17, 7.78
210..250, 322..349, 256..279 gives -1.92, 7.26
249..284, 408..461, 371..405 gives -4.08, 7.35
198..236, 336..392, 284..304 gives 0.61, 7.9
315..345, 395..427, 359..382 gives -3.05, 7.07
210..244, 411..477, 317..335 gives 6.05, 7.32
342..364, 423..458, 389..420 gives -3.40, 7.6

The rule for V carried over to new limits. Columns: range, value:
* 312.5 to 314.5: 6.38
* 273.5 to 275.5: 8.12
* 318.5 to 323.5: 4.66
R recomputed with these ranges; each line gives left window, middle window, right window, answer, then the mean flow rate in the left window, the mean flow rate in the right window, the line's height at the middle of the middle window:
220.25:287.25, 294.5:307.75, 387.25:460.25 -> 0.1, 7.77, 7.59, 7.72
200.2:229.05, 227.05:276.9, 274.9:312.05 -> -1.3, 7.7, 7.56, 7.63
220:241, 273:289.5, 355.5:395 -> 0.7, 7.83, 8.12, 7.93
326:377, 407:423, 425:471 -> -4.1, 7.45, 6.22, 6.64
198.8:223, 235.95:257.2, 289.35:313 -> -0.4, 7.72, 7.55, 7.65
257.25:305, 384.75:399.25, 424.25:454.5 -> -1.7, 7.72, 7.21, 7.37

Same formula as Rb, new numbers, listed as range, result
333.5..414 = 9.346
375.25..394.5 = 8.862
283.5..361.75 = 9.164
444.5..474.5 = 7.068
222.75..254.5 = 8.606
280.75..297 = 8.402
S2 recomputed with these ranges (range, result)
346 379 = 7.375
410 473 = 3.75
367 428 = 7.34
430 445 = 6.743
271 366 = 4.112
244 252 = 7.4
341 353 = 7.36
